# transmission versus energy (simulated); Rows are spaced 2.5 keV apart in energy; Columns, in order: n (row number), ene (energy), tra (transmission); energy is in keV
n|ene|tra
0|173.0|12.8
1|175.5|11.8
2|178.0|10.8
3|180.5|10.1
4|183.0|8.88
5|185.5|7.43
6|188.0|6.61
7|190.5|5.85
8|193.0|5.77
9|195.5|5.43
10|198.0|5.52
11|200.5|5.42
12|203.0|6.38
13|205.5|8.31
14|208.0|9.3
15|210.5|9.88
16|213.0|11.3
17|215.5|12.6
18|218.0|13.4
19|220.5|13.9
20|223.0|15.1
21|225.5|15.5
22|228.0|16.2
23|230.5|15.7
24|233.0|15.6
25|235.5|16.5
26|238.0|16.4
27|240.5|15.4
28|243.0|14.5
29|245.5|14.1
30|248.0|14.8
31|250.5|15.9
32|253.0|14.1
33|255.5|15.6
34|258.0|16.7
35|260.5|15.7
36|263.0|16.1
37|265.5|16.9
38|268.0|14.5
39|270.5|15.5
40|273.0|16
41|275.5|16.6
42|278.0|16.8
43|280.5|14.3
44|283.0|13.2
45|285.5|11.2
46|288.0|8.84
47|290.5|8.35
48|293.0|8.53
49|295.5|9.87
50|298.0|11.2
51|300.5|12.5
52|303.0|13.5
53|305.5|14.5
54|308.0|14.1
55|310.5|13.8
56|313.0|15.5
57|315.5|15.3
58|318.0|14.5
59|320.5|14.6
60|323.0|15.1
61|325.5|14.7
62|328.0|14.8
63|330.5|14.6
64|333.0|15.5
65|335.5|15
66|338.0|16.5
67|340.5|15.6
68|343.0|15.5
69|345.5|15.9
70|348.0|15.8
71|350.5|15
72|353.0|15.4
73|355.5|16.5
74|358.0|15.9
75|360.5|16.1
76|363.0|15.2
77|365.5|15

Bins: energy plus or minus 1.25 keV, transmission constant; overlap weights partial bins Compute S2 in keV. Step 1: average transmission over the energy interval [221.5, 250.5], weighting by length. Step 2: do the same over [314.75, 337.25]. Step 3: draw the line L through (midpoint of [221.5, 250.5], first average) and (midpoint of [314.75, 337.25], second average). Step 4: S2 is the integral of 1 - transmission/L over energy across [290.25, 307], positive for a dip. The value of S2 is 4.1 keV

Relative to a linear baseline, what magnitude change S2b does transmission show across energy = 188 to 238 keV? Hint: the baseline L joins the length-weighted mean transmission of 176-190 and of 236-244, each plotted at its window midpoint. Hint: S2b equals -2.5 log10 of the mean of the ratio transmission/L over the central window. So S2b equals 0.166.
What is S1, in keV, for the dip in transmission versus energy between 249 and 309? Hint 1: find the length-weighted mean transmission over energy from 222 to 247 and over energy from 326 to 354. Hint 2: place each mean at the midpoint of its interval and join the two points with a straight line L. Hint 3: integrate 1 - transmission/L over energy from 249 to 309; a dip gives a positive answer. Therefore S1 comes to 6.5 keV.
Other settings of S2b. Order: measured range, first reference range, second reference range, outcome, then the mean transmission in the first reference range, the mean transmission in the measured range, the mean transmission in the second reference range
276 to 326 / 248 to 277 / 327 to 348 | 0.19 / 15.7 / 13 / 15.5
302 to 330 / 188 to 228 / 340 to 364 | -0.03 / 9.69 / 14.6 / 15.7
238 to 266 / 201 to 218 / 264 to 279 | -0.10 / 9.72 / 15.4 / 16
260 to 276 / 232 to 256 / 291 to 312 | -0.14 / 15.3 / 15.9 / 12.1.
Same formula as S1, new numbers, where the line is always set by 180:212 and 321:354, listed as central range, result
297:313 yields 0.0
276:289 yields -1.1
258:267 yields -4.2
